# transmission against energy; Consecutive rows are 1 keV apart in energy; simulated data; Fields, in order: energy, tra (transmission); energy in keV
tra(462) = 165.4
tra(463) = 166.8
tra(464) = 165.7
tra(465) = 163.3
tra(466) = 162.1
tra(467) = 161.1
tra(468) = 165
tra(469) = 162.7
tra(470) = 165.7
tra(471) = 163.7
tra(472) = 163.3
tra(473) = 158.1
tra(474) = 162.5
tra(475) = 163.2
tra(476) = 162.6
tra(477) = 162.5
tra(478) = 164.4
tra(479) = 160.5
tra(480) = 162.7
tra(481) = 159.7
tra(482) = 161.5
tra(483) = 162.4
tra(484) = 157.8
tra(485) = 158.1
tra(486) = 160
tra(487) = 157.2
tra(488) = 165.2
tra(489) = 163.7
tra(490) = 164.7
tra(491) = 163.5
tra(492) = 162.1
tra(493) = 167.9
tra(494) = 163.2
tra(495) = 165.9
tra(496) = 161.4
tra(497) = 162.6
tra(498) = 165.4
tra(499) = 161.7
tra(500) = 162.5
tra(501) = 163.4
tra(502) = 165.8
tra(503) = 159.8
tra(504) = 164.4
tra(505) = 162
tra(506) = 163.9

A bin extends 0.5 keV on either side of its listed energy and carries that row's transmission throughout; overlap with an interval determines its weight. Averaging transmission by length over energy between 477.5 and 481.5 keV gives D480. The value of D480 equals 162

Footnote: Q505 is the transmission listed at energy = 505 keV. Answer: 162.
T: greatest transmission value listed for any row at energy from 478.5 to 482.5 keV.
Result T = 162.7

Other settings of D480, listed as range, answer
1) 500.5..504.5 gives 163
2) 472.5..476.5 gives 162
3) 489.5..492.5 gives 163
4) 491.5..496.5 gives 164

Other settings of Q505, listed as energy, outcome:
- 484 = 157.8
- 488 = 165.2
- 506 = 163.9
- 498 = 165.4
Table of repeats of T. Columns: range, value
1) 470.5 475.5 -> 163.7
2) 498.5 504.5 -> 165.8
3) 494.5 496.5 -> 165.9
